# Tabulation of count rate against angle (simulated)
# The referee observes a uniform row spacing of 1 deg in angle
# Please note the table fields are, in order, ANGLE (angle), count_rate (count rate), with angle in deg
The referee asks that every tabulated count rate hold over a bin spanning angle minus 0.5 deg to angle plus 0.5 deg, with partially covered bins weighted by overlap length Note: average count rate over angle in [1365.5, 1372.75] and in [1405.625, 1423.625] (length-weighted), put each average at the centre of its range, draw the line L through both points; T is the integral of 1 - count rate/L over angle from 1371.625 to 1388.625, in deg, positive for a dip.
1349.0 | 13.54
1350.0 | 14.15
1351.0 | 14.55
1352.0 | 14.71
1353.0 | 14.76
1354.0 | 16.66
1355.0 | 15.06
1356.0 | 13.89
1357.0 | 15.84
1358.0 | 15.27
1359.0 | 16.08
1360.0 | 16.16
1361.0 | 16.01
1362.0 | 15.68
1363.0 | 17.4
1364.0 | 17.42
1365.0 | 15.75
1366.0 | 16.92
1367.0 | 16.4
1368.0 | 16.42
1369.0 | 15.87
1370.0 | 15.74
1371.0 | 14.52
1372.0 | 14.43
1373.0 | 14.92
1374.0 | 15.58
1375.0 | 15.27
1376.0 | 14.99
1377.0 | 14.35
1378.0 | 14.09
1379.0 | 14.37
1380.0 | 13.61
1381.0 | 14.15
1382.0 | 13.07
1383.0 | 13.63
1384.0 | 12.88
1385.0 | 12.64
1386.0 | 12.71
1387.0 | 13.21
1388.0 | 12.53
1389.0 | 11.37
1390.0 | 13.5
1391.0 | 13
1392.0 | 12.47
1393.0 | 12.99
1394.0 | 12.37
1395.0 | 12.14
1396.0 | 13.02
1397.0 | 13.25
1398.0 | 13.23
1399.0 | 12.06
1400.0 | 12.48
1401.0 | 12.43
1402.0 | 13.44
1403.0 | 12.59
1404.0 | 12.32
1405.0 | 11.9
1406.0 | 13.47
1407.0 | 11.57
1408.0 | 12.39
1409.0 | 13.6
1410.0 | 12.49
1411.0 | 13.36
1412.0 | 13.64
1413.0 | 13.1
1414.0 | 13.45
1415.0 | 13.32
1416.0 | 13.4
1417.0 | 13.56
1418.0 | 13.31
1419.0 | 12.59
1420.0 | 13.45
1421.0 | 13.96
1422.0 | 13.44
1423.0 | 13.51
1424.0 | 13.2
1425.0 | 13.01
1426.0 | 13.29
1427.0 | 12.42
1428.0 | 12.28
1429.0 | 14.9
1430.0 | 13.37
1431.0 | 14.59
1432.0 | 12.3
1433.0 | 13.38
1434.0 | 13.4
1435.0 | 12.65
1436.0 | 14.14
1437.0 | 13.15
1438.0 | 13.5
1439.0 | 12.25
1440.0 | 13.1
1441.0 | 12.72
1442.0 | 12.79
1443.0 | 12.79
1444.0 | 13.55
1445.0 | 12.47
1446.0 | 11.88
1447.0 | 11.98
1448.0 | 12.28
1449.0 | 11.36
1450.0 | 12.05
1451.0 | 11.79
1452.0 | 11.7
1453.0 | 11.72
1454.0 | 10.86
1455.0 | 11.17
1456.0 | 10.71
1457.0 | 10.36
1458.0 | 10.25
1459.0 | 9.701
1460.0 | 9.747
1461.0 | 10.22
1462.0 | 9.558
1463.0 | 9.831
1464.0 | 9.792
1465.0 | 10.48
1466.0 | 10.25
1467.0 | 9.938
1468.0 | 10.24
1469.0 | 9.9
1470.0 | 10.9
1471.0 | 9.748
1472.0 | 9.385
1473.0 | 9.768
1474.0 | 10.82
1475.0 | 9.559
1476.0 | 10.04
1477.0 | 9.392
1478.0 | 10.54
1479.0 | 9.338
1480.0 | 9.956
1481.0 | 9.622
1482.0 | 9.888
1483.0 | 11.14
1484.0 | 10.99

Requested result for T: 1.4 deg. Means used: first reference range 15.7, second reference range 13.2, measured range 13.9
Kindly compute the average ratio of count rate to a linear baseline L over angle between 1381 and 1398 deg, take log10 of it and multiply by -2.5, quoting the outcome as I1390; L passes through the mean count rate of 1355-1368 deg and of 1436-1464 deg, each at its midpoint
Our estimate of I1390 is 0.14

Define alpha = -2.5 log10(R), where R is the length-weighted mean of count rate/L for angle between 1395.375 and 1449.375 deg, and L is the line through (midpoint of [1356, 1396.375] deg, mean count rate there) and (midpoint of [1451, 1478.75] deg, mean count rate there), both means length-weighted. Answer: -0.06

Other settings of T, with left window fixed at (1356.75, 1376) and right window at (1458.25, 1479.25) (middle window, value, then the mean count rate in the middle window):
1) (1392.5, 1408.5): 1.5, 12.6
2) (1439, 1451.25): -1.2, 12.4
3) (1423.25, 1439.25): -1.5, 13.3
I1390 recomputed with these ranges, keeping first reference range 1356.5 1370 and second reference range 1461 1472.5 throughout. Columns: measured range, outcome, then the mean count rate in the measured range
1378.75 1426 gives 0.07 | 13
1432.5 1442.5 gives -0.12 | 13.1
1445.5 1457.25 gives -0.06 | 11.5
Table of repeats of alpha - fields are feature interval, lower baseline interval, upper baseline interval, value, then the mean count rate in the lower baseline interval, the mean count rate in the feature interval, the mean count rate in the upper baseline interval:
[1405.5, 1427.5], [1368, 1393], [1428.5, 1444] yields 0.03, 13.9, 13.2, 13.3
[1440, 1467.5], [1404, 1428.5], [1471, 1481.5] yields -0.01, 13.1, 11.2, 9.84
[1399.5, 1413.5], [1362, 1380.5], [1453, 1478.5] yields 0.06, 15.5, 12.8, 10.2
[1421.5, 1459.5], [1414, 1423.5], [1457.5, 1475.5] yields -0.05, 13.4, 12.5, 10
